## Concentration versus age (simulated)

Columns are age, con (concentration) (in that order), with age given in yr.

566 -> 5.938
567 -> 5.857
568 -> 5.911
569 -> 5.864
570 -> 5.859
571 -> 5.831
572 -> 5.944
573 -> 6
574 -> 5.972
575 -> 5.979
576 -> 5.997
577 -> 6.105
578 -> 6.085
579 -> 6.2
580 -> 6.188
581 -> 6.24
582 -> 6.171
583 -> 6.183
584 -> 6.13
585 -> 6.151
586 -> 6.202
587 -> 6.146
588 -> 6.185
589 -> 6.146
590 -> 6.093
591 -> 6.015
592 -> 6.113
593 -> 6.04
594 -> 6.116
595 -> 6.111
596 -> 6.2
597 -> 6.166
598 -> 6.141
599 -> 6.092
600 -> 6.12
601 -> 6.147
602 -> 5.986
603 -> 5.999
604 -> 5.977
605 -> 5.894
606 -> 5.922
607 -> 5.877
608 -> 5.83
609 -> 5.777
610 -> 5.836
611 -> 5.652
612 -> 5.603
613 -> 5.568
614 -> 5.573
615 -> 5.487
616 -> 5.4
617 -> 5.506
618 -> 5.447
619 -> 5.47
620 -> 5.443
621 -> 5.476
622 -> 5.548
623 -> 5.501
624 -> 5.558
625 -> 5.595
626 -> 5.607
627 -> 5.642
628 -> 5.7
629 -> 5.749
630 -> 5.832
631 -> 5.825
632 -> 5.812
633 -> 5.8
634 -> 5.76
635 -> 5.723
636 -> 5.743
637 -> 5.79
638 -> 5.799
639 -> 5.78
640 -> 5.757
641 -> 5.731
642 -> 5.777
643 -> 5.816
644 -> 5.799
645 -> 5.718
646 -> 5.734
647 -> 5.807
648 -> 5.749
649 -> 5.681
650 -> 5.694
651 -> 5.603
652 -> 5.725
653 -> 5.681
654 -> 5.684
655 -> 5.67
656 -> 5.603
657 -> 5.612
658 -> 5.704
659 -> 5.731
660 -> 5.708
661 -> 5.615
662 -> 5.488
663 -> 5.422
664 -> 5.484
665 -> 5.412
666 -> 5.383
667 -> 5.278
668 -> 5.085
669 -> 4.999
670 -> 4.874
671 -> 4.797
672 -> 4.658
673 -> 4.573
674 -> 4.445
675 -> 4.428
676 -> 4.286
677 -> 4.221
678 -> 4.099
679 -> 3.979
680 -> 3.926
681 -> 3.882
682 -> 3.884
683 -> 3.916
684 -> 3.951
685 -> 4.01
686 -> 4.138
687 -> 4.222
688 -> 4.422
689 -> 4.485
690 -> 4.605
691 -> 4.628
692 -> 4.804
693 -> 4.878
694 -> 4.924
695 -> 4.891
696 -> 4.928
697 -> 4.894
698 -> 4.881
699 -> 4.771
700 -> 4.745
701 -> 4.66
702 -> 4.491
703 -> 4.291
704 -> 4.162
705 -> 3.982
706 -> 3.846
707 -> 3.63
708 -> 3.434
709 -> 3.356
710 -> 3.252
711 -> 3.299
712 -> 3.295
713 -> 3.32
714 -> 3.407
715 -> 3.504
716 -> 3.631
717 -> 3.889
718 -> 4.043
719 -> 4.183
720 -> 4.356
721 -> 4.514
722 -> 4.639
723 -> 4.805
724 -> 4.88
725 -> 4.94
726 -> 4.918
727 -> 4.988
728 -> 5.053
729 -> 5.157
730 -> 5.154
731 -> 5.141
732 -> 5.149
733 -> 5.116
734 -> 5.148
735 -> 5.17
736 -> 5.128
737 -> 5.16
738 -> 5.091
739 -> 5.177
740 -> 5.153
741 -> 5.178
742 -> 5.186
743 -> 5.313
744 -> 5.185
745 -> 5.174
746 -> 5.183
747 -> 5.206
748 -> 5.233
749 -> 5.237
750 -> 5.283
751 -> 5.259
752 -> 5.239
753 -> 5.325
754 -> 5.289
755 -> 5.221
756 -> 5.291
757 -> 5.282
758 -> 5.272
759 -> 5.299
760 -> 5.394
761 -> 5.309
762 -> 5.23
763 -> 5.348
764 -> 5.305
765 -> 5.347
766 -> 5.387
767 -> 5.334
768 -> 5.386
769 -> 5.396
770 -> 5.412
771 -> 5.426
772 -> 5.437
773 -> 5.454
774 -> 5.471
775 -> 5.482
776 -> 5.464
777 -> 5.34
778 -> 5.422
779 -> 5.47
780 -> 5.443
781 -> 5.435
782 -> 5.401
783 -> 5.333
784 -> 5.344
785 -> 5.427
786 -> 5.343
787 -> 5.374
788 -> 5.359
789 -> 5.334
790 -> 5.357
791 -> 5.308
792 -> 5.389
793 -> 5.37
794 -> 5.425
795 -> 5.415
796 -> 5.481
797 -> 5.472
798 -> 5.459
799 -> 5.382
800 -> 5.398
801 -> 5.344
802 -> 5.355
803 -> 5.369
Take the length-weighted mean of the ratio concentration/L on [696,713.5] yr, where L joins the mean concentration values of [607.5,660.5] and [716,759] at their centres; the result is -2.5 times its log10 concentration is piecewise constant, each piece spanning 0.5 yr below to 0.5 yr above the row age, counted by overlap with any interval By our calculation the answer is 0.28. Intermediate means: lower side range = 5.68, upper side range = 5.02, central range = 4.04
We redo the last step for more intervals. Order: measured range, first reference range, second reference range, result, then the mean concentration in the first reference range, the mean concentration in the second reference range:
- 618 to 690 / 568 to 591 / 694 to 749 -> 0.01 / 6.07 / 4.59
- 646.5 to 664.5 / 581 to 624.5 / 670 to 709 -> -0.14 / 5.89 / 4.36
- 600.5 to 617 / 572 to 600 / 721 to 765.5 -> 0.04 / 6.11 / 5.16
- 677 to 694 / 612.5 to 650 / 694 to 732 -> 0.12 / 5.67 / 4.33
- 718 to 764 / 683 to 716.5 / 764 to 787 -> -0.06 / 4.17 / 5.4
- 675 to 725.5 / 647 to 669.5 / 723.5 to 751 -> 0.26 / 5.55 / 5.14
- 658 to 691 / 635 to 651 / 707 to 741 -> 0.13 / 5.75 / 4.47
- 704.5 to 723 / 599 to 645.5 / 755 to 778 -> 0.41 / 5.73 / 5.36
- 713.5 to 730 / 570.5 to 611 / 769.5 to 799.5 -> 0.25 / 6.05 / 5.41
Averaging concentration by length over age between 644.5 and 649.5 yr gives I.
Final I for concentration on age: 5.74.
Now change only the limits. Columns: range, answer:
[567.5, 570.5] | 5.88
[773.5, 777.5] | 5.44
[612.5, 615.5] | 5.54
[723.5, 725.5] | 4.91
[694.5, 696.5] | 4.91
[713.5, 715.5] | 3.46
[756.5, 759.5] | 5.28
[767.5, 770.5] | 5.4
